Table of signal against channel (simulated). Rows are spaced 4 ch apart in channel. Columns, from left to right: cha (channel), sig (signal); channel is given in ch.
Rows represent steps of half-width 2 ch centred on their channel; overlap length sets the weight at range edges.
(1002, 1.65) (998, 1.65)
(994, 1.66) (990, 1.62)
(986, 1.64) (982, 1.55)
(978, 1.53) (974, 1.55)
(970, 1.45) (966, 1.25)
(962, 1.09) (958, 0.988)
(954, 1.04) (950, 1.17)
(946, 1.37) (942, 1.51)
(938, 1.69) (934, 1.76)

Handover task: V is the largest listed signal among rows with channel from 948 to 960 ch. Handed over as 1.17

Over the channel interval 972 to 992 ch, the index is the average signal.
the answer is 1.58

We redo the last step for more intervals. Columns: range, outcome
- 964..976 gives 1.42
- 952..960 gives 1.01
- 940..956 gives 1.27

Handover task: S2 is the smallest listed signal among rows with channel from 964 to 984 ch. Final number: 1.25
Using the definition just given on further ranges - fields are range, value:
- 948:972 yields 0.988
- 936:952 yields 1.17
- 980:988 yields 1.55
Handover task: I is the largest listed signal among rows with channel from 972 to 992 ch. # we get 1.64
